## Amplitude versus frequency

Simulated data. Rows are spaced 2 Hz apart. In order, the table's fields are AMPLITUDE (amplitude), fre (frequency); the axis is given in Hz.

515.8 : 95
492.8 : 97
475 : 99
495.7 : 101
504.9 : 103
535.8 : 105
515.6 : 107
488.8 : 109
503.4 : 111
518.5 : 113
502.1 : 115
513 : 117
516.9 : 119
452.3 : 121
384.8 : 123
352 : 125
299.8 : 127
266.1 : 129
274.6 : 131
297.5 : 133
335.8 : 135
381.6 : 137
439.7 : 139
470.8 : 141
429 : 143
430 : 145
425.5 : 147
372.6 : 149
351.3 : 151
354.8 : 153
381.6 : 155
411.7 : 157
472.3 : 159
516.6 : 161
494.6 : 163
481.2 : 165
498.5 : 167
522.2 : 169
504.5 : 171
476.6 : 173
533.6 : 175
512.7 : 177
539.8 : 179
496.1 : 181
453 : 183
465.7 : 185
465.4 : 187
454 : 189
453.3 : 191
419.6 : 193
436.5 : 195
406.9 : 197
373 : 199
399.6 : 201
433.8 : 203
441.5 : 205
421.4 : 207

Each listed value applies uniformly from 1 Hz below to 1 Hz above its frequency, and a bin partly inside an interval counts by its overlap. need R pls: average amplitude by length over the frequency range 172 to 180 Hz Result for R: 516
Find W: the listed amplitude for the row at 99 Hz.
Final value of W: 475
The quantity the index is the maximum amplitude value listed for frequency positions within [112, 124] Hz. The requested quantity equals 518.5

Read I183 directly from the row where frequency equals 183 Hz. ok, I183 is 453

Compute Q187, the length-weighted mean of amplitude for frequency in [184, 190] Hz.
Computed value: 462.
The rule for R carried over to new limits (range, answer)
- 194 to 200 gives 405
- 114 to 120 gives 511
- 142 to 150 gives 414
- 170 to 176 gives 505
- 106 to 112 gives 503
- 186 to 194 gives 448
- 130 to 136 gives 303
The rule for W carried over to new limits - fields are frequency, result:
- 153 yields 354.8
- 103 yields 504.9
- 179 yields 539.8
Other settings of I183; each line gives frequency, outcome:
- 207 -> 421.4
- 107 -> 515.6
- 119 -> 516.9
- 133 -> 297.5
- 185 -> 465.7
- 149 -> 372.6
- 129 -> 266.1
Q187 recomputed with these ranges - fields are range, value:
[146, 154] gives 376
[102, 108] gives 519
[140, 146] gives 443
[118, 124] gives 451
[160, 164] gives 506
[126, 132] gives 280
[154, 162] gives 446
